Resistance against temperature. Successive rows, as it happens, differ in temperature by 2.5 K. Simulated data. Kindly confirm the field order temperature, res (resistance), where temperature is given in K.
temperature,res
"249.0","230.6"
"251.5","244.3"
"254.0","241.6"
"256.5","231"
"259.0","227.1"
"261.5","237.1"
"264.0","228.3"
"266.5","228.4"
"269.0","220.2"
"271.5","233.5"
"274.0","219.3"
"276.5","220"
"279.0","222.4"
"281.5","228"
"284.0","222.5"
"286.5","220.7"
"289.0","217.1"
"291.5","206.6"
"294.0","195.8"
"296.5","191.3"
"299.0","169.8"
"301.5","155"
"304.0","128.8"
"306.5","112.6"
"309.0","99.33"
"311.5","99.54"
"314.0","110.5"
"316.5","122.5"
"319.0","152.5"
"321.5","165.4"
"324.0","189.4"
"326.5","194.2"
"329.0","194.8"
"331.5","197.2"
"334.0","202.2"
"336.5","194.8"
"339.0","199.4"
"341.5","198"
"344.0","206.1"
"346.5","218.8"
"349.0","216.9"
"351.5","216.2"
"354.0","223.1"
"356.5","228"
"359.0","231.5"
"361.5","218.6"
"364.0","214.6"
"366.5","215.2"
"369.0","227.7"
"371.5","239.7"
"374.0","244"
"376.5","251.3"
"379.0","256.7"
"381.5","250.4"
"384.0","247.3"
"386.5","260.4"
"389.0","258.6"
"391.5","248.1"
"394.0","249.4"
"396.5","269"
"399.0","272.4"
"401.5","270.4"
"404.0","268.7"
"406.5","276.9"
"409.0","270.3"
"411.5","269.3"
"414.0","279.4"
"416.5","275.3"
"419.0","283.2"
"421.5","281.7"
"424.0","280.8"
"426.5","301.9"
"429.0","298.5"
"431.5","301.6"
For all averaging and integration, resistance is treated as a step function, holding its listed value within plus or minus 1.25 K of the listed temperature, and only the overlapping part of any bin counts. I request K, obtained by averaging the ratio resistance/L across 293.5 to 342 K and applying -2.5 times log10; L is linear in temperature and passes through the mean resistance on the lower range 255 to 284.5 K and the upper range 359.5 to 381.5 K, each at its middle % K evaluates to 0.38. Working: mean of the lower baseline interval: 227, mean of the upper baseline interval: 234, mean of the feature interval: 163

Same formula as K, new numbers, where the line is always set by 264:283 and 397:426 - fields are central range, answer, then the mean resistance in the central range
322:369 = 0.20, 209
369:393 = 0.06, 250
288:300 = 0.18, 196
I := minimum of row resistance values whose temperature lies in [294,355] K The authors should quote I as 99.33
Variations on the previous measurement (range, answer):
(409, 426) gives 269.3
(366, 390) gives 215.2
